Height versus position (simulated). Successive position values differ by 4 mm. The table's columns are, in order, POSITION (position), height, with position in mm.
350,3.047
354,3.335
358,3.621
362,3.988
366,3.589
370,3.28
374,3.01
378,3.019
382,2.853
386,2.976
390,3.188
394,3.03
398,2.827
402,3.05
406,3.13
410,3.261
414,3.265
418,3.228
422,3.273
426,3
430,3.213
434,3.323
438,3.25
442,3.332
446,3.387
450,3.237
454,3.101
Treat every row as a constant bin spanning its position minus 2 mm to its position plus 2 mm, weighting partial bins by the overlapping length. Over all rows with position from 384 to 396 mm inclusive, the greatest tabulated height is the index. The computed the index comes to 3.188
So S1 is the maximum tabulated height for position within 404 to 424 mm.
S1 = 3.273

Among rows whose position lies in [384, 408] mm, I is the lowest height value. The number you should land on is 2.827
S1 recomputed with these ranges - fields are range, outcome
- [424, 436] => 3.323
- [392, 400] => 3.03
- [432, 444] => 3.332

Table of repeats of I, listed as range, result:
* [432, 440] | 3.25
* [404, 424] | 3.13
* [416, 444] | 3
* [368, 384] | 2.853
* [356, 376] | 3.01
